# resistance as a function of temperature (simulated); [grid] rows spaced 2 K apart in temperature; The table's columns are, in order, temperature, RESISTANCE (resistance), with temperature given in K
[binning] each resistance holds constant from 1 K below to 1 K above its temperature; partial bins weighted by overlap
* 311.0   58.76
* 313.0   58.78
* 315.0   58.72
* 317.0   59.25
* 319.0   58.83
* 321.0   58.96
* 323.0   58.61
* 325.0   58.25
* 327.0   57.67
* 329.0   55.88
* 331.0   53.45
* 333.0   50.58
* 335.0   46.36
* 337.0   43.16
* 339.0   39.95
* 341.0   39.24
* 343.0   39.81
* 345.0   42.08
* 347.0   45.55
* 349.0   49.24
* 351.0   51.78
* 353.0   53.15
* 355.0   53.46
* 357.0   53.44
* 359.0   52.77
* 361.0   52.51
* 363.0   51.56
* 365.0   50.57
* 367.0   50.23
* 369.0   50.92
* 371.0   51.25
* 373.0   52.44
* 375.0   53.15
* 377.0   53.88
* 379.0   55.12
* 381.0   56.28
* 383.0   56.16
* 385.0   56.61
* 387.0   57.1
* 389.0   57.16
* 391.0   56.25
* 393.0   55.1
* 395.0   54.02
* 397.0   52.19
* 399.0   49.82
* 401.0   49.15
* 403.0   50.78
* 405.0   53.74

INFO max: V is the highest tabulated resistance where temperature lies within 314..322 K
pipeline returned 59.25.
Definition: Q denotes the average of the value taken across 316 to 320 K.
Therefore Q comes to 59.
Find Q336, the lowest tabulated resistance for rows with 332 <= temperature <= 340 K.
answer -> 39.95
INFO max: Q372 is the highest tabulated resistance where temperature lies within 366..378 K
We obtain 53.88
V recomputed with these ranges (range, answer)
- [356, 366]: 53.44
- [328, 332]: 55.88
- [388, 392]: 57.16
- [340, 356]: 53.46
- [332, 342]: 50.58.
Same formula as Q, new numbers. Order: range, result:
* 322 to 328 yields 58.2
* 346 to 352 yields 48.9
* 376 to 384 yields 55.4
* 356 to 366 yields 52.2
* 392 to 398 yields 53.8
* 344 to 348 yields 43.8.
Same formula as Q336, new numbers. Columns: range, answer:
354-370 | 50.23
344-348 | 42.08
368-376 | 50.92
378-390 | 55.12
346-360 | 45.55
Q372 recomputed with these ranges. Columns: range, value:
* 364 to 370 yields 50.92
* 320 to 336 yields 58.96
